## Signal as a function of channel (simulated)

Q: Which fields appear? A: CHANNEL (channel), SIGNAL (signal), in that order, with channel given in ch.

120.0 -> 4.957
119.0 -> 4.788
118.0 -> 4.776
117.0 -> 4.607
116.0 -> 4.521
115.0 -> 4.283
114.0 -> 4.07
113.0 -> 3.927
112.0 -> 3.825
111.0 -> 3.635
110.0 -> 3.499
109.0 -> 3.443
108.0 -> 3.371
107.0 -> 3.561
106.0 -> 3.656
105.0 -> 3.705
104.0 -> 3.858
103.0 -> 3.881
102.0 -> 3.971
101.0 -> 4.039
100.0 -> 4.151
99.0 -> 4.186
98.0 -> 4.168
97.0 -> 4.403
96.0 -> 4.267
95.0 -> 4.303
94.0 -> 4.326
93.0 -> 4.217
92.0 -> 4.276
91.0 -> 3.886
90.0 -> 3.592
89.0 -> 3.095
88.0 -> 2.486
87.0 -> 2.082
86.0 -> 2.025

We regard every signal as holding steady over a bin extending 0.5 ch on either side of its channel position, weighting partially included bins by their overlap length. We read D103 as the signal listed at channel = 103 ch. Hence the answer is 3.881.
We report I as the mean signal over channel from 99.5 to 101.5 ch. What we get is 4.09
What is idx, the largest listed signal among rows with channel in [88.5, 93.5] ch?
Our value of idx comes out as 4.276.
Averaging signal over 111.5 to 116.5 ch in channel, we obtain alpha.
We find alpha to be 4.13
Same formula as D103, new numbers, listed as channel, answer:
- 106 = 3.656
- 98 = 4.168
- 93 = 4.217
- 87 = 2.082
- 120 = 4.957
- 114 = 4.07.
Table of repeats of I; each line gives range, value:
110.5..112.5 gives 3.73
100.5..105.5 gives 3.89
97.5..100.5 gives 4.17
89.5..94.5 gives 4.06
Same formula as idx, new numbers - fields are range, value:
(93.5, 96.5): 4.326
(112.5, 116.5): 4.521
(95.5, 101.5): 4.403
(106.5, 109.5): 3.561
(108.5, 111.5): 3.635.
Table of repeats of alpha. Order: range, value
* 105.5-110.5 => 3.51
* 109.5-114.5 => 3.79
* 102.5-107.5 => 3.73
